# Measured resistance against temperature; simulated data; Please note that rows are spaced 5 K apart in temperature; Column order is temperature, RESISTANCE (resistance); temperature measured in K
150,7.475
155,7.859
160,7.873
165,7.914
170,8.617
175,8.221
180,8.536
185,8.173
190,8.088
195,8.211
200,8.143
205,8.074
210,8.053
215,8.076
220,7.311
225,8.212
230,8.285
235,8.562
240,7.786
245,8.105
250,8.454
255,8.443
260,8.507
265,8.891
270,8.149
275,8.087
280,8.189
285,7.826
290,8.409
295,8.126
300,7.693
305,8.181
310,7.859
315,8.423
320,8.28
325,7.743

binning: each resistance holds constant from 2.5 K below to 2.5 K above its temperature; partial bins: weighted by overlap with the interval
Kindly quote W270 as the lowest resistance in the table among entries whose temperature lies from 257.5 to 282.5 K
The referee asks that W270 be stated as 8.087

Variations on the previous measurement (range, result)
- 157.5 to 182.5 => 7.873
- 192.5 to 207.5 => 8.074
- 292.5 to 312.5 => 7.693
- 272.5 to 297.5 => 7.826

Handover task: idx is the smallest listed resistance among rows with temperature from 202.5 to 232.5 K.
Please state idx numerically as 7.311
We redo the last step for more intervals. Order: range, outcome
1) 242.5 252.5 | 8.105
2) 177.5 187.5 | 8.173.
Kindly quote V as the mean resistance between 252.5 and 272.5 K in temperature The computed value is 8.5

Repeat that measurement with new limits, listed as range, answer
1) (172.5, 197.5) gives 8.25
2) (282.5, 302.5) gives 8.01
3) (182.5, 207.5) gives 8.14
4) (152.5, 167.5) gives 7.88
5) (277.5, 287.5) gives 8.01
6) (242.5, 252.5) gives 8.28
